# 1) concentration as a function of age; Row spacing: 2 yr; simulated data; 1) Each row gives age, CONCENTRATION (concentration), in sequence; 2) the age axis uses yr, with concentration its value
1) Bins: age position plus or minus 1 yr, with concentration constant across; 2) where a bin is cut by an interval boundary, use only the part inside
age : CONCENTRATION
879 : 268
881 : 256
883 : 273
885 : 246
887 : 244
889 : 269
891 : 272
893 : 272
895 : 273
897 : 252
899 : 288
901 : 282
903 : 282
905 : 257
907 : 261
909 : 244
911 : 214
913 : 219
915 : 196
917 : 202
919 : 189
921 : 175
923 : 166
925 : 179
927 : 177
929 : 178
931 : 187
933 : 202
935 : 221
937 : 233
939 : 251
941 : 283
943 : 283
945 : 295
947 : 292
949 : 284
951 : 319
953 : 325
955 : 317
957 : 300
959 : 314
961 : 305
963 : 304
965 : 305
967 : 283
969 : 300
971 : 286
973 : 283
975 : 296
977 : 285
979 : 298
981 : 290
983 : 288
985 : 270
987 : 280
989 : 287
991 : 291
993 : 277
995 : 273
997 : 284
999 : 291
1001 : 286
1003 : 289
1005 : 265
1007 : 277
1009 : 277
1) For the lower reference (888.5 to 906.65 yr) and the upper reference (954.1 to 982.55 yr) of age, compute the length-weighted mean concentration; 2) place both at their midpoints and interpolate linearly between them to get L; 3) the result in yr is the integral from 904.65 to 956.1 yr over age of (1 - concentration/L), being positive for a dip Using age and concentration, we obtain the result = 8.7 yr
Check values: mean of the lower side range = 272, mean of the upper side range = 297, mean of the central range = 236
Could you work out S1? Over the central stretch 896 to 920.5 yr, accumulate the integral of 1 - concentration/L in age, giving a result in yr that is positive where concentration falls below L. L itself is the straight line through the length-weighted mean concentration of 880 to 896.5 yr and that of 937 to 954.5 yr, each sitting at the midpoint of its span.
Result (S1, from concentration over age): 2.9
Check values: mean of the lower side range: 263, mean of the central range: 239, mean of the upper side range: 289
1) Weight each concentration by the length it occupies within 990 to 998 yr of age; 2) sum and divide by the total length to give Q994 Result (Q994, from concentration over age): 281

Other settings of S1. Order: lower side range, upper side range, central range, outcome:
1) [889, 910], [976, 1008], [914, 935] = 6.6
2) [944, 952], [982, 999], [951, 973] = -0.8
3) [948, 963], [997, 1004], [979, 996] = 0.6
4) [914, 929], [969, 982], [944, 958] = -3.6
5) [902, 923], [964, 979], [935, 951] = -1.0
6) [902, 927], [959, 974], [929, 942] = 1.2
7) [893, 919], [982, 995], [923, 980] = -0.6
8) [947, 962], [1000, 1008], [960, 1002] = 0.6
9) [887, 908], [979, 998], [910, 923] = 3.6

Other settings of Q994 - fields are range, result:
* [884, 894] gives 261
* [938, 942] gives 267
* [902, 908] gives 267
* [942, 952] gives 295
